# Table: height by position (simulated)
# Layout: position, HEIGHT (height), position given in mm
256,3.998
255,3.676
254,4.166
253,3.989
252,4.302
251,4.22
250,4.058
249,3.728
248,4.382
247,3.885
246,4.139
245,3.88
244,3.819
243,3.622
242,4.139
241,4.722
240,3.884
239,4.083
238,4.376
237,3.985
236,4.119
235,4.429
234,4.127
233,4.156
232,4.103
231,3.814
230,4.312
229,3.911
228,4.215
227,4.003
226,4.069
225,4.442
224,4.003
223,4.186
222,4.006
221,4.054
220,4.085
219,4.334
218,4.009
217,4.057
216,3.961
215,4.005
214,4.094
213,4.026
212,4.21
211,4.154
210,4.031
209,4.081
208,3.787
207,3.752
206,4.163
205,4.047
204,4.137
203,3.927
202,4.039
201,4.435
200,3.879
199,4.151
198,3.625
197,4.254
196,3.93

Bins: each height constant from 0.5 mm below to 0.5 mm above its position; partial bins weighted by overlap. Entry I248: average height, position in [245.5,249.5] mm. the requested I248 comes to 4.03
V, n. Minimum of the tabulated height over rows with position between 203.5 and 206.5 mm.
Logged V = 4.047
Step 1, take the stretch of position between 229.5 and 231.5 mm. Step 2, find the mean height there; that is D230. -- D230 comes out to 4.06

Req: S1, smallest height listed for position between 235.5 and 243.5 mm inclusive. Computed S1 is 3.622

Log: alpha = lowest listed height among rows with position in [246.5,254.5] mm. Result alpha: 3.728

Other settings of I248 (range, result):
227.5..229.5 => 4.06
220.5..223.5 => 4.08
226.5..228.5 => 4.11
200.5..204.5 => 4.13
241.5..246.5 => 3.92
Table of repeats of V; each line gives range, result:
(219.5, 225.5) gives 4.003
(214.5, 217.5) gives 3.961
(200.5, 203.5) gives 3.927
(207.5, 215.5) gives 3.787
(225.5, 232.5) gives 3.814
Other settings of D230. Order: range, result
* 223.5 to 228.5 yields 4.15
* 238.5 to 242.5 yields 4.21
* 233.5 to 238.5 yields 4.21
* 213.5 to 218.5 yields 4.03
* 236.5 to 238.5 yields 4.18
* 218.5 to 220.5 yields 4.21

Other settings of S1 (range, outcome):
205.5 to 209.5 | 3.752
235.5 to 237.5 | 3.985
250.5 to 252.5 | 4.22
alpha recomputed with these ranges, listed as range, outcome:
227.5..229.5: 3.911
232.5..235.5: 4.127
